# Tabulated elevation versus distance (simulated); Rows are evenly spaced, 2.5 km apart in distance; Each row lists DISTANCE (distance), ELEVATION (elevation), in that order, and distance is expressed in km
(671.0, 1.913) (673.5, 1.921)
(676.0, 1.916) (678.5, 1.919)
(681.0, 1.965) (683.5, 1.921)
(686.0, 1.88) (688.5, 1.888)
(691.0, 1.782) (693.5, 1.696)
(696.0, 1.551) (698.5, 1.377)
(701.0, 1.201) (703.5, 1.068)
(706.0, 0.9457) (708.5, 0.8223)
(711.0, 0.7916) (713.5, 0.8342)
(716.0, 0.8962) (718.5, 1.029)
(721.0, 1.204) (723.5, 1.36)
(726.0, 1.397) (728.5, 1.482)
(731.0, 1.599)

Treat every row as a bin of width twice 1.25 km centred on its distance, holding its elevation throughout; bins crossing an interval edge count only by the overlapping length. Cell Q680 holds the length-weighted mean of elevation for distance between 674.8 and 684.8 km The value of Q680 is 1.93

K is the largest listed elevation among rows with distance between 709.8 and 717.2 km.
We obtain 0.8962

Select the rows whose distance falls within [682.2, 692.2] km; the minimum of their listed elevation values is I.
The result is 1.782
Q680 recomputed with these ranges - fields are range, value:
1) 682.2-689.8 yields 1.9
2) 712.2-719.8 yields 0.921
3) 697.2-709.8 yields 1.08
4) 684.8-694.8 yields 1.81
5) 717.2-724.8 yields 1.2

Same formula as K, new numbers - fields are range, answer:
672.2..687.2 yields 1.965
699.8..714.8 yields 1.201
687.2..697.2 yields 1.888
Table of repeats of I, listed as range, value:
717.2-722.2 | 1.029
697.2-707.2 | 0.9457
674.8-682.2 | 1.916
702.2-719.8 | 0.7916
